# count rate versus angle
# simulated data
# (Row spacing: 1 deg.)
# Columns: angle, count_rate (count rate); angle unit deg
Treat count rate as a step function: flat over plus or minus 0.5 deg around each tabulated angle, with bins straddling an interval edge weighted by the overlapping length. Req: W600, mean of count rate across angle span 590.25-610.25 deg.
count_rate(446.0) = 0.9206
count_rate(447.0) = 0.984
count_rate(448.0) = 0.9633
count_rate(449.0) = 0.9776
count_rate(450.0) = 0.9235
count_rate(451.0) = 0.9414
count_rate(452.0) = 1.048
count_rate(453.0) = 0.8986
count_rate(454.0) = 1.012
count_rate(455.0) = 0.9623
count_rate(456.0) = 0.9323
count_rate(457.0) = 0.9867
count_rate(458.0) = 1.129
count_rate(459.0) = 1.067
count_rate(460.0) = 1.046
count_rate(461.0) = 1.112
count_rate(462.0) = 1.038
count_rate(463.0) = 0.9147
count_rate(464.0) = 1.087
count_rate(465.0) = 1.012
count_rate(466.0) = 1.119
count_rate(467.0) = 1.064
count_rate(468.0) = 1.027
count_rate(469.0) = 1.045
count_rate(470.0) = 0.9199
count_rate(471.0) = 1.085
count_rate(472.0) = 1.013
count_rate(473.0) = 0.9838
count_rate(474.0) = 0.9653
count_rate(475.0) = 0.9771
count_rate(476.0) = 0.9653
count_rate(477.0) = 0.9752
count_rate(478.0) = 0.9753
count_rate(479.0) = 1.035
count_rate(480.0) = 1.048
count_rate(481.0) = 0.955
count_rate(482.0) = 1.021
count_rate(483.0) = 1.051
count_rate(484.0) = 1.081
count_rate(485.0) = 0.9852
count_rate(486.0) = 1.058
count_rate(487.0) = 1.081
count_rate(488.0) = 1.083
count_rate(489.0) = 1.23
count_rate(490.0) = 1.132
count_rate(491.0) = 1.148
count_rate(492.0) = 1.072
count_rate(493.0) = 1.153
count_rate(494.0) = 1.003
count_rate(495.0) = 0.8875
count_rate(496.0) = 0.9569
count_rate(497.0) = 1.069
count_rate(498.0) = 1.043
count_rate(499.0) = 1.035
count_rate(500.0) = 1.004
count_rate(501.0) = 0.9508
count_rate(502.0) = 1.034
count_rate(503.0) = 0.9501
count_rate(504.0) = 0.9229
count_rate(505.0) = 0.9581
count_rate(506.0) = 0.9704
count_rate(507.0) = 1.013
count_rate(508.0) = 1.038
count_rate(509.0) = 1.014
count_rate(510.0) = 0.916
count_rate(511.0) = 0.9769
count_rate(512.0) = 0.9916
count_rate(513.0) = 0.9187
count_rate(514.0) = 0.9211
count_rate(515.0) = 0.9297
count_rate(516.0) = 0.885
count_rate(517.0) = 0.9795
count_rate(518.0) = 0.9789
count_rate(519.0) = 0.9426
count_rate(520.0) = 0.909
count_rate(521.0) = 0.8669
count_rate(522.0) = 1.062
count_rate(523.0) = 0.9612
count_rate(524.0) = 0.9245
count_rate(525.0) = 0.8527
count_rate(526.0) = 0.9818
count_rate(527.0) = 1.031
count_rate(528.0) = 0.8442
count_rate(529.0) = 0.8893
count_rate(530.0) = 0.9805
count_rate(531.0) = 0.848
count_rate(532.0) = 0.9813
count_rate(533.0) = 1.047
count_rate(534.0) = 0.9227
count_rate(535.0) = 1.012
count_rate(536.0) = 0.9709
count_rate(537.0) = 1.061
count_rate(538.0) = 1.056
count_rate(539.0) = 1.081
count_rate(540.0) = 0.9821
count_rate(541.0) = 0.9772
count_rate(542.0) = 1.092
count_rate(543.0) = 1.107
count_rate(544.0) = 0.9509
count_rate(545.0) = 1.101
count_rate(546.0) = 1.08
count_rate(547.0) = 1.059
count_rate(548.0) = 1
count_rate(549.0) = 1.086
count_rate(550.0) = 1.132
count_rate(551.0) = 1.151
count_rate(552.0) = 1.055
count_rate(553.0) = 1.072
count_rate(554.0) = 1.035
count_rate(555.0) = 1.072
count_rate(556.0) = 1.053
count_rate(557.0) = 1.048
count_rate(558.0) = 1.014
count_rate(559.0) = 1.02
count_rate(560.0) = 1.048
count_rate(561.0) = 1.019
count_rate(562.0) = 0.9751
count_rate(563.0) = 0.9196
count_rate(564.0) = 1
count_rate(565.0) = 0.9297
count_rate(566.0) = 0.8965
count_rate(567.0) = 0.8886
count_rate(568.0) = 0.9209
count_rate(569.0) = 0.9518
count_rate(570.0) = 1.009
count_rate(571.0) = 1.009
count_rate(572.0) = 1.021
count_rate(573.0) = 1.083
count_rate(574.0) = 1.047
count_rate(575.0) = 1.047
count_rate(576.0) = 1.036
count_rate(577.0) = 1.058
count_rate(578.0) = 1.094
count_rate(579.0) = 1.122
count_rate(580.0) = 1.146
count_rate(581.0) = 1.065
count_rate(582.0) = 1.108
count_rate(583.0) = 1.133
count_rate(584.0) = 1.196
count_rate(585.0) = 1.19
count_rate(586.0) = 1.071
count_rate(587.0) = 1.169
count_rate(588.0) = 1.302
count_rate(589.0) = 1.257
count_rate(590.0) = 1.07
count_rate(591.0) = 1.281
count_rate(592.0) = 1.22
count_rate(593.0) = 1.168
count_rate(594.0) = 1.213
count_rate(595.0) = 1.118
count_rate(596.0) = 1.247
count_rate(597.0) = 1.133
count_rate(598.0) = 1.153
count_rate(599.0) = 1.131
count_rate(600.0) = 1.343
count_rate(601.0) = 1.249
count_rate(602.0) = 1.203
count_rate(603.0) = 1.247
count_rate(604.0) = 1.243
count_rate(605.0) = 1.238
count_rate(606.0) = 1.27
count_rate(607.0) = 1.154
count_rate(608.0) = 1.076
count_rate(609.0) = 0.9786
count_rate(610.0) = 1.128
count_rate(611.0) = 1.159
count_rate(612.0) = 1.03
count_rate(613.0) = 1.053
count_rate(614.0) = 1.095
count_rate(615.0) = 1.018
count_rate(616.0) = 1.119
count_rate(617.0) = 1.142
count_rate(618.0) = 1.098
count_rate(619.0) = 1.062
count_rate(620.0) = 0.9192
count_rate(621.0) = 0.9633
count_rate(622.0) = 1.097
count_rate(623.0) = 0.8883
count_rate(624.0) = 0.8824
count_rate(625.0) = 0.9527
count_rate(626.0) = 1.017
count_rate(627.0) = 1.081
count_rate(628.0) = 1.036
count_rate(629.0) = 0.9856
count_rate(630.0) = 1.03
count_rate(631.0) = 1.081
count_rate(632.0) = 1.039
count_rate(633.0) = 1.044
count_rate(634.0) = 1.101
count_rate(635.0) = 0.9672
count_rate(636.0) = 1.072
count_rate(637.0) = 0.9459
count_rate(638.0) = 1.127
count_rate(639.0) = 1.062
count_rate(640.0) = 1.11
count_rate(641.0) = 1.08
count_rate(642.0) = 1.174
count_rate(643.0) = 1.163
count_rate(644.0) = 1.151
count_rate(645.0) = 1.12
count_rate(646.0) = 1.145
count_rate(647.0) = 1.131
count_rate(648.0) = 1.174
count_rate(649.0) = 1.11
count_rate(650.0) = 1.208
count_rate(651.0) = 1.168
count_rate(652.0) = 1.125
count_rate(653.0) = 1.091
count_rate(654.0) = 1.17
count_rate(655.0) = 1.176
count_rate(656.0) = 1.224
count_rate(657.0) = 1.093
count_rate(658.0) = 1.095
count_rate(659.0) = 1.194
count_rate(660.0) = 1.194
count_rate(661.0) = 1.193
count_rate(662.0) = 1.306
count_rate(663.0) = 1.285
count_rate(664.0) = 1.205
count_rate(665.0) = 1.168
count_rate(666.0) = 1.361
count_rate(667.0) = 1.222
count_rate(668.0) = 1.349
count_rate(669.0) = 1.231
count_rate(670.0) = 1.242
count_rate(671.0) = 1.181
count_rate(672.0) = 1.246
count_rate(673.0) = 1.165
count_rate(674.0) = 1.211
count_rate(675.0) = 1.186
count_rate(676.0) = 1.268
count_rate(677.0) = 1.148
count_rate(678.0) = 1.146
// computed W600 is 1.19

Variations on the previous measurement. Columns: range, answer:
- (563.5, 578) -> 0.996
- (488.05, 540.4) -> 0.987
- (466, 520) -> 1.01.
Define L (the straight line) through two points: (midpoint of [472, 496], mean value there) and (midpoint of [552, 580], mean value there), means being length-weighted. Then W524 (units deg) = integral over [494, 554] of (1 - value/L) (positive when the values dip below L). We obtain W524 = 2.1 deg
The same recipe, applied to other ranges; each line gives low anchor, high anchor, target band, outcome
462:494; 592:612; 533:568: 3.0 deg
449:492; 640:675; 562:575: 1.6 deg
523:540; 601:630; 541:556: -1.2 deg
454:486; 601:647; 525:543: 1.0 deg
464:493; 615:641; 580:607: -4.1 deg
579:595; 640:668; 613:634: 2.6 deg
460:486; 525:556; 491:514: 0.5 deg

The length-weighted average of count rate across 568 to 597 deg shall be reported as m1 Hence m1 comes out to 1.12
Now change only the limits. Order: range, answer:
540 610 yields 1.09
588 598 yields 1.19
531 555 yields 1.04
